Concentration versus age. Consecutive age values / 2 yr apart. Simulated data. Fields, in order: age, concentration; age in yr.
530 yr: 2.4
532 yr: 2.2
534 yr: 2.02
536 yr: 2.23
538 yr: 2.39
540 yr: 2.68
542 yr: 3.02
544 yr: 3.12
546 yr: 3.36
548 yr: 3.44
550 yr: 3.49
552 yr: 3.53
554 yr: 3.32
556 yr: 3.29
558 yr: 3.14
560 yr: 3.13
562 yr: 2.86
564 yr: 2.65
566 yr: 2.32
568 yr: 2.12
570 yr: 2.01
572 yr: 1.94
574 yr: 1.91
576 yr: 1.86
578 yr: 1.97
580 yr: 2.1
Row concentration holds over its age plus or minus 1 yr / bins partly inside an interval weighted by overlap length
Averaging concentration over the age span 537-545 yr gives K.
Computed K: 2.8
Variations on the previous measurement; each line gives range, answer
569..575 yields 1.95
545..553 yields 3.46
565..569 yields 2.22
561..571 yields 2.39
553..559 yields 3.25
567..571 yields 2.06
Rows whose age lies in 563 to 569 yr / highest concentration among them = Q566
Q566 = 2.65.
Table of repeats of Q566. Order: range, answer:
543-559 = 3.53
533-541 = 2.68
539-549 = 3.44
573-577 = 1.91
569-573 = 2.01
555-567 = 3.29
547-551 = 3.49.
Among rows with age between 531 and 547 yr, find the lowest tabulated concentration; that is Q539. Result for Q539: 2.02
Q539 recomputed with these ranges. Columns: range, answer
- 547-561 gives 3.13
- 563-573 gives 1.94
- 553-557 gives 3.29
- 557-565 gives 2.65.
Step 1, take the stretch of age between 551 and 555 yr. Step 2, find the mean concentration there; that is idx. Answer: 3.42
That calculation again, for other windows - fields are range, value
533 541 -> 2.33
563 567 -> 2.48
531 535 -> 2.11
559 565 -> 2.88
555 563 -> 3.1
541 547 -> 3.17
